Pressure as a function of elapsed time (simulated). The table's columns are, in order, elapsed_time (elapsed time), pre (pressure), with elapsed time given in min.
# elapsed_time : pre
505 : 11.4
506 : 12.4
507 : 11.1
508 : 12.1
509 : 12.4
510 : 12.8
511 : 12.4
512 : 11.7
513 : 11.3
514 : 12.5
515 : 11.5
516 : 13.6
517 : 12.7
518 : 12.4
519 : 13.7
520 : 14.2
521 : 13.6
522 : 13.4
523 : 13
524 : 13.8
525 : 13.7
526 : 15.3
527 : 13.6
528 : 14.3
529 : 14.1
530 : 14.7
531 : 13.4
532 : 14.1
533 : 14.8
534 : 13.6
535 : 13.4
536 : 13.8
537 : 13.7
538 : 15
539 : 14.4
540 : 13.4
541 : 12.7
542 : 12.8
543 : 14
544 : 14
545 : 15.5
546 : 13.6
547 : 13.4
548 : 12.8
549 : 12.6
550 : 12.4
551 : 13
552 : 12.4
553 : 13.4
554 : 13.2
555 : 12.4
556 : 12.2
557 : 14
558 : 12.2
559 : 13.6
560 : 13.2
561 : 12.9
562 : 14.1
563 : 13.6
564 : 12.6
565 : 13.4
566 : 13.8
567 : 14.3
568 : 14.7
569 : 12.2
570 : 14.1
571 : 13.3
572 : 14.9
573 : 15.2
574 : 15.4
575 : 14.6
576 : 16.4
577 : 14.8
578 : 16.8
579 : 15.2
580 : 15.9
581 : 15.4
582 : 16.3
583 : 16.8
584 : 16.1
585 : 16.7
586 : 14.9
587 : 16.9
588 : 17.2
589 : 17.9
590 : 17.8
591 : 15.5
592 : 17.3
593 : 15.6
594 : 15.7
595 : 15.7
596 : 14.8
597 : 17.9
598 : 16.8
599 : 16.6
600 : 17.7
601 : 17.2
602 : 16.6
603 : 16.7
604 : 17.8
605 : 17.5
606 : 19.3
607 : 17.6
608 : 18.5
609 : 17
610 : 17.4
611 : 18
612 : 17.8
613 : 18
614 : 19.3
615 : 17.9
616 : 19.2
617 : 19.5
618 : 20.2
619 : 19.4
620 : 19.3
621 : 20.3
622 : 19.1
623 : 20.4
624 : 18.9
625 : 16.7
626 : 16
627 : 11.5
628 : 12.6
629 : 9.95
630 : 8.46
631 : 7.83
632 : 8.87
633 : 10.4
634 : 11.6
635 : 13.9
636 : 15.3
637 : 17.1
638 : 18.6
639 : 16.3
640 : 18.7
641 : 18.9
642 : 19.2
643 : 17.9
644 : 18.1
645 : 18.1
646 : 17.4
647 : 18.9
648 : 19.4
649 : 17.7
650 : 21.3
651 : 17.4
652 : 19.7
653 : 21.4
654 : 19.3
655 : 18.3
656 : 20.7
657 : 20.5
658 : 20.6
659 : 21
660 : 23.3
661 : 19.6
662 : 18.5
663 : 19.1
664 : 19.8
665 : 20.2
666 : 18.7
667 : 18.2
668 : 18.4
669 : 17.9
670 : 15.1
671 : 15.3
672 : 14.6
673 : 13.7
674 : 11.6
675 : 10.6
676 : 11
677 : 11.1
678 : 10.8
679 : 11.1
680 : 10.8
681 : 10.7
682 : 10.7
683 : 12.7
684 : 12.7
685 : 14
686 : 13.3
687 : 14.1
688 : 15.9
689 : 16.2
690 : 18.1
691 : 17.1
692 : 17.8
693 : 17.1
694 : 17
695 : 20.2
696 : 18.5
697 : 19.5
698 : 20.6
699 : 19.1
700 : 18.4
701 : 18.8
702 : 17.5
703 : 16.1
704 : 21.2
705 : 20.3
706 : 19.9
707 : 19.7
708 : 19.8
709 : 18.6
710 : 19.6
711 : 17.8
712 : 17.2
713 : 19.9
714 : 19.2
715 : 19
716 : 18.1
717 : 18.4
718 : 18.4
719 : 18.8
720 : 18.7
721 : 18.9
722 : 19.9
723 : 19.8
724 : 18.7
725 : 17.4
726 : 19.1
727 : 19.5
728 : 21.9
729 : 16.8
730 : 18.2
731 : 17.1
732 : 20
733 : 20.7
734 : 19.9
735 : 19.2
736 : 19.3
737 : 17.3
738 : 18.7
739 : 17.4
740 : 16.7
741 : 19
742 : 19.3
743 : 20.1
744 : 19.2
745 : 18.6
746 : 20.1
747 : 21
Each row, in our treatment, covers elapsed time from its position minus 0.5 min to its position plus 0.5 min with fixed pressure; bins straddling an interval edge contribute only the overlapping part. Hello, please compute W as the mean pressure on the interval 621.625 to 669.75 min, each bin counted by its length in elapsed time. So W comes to 17.3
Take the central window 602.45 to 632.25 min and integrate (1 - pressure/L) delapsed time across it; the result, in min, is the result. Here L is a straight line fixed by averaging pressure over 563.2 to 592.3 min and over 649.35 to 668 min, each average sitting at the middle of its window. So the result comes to 1.2 min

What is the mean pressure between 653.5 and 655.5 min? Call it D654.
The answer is 18.8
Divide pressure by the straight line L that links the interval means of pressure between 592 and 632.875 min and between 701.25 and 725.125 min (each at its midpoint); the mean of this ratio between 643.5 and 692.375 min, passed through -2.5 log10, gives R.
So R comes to 0.078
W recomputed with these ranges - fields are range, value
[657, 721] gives 17.1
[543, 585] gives 14.1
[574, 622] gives 17.2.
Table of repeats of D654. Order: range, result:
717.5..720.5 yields 18.6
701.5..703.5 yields 16.8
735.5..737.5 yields 18.3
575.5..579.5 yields 15.8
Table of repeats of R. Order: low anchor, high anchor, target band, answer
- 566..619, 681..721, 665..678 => 0.176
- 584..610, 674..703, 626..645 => 0.130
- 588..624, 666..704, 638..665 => -0.174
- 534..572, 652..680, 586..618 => -0.161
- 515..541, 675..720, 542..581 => 0.038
